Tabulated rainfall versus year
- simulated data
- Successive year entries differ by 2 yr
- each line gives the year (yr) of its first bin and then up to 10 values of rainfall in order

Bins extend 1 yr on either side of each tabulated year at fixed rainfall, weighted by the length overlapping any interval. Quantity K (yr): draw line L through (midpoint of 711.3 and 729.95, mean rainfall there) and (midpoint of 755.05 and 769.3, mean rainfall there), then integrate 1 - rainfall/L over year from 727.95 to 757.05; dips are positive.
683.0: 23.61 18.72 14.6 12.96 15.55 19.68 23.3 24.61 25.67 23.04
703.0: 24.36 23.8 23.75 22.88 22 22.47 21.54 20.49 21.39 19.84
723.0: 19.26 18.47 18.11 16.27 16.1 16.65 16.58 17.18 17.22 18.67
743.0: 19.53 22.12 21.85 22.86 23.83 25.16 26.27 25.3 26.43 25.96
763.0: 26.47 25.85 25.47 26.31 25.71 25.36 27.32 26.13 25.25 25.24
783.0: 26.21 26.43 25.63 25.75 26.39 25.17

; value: 3.8 yr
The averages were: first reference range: 19.9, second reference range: 26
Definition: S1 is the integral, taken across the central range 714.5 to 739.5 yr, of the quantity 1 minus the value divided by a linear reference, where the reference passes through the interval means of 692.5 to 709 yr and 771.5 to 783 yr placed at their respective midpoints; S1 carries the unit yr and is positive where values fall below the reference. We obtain 6.2 yr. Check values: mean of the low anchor 23.6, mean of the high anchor 25.9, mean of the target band 18.4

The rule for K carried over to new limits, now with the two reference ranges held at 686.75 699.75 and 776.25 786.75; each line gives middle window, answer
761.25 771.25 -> -0.5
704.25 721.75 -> -0.8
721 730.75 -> 1.7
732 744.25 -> 2.7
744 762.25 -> -0.5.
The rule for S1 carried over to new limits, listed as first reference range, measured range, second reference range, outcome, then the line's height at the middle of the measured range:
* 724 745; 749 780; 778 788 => -4.2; 22.7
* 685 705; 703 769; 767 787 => 4.4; 23.2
